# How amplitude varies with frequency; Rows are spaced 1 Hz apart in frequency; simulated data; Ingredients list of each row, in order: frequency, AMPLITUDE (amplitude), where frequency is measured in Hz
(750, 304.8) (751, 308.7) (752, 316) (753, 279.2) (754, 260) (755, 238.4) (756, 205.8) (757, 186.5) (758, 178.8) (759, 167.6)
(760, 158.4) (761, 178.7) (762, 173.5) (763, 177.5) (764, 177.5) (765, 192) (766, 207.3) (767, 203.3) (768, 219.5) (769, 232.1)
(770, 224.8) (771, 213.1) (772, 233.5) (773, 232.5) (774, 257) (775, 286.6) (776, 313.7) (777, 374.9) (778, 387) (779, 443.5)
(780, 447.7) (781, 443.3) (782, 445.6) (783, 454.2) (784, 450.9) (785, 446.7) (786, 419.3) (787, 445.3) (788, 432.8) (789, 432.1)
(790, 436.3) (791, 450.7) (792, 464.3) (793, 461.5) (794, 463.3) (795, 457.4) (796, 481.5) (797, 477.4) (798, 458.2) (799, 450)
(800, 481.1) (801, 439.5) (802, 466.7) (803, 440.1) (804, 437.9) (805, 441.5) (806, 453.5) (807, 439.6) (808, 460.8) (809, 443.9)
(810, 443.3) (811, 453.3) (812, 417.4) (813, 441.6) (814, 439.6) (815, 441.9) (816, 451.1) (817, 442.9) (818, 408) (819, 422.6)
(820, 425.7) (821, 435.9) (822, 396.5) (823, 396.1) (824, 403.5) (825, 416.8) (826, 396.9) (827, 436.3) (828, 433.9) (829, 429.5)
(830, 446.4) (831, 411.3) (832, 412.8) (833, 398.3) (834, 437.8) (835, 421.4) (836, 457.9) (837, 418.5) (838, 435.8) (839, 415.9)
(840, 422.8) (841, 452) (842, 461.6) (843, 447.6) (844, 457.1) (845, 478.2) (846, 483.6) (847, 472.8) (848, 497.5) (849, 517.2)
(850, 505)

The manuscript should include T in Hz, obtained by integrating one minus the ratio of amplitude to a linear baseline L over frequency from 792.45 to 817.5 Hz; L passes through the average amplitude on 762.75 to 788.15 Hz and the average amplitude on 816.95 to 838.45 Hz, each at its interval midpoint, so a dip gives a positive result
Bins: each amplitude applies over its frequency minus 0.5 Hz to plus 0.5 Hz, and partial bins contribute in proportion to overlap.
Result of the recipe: -4.9 Hz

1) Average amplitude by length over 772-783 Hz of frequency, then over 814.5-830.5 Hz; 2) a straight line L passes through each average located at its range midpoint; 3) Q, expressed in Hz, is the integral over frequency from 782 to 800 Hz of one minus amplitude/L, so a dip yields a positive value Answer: -3.4 Hz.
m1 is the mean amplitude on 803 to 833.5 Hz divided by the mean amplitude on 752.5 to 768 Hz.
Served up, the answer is 2.2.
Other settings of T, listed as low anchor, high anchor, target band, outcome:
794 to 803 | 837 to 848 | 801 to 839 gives 2.2 Hz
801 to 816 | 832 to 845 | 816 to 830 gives 0.6 Hz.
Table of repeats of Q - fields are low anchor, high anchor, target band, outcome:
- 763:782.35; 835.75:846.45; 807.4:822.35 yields -1.9 Hz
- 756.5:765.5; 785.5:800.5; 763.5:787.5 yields -1.0 Hz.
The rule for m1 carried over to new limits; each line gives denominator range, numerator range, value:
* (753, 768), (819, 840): 2.14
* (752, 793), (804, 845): 1.41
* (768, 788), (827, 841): 1.21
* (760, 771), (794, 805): 2.32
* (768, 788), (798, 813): 1.27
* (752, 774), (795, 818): 2.14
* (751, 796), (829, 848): 1.39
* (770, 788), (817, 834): 1.14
